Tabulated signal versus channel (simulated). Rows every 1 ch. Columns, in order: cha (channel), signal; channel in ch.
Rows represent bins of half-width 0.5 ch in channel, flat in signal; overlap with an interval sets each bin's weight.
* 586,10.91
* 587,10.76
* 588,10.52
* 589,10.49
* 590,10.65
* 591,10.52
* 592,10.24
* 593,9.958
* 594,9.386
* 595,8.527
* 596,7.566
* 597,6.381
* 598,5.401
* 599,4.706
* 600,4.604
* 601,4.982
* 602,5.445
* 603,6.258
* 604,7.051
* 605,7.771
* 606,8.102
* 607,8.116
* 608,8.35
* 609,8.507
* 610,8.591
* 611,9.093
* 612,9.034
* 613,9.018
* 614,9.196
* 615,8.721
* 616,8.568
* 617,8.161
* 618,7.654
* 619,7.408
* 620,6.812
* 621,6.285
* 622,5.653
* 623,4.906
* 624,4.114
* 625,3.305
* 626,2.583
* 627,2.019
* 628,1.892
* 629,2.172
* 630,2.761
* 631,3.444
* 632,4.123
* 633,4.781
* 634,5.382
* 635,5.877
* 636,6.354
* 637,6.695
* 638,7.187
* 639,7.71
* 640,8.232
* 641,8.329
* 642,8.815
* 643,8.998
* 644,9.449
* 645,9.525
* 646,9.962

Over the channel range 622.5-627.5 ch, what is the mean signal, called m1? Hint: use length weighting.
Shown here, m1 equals 3.39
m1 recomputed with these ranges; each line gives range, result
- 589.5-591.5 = 10.6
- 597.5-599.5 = 5.05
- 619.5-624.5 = 5.55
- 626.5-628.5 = 1.96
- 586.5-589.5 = 10.6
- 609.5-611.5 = 8.84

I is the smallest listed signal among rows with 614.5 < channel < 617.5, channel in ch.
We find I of 8.161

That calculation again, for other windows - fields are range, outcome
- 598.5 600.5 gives 4.604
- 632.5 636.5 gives 4.781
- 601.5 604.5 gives 5.445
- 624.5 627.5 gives 2.019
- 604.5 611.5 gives 7.771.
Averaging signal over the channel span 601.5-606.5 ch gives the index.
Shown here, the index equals 6.93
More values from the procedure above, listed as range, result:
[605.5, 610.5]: 8.33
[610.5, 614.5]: 9.09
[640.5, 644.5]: 8.9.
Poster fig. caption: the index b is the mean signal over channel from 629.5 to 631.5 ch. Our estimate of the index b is 3.1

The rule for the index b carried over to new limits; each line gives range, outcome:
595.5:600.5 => 5.73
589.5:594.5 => 10.2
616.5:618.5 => 7.91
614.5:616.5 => 8.64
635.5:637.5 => 6.52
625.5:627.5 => 2.3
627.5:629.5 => 2.03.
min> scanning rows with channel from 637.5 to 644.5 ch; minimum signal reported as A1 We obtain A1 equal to 7.187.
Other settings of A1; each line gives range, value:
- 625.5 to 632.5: 1.892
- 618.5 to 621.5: 6.285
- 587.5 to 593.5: 9.958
